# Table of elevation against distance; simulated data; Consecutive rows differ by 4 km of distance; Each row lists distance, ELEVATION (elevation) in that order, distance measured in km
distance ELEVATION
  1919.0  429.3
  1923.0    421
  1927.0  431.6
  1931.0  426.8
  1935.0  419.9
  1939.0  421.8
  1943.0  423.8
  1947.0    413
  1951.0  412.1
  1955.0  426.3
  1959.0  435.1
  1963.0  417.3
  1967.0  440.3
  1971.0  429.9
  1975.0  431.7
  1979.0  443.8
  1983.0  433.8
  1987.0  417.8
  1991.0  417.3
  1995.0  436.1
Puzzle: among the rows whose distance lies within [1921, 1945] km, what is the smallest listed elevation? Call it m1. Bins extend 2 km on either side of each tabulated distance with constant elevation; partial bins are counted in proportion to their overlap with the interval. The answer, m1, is 419.9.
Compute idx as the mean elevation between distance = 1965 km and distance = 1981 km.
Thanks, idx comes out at 436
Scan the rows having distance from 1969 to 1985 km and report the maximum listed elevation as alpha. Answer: 443.8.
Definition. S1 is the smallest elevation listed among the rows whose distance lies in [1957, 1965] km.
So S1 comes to 417.3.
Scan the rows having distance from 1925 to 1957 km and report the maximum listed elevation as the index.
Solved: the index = 431.6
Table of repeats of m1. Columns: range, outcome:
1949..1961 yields 412.1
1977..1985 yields 433.8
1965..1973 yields 429.9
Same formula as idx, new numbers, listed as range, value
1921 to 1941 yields 424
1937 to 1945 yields 423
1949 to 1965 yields 423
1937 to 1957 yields 419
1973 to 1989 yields 432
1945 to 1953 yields 413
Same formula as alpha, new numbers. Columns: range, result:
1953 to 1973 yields 440.3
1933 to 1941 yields 421.8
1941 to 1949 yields 423.8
